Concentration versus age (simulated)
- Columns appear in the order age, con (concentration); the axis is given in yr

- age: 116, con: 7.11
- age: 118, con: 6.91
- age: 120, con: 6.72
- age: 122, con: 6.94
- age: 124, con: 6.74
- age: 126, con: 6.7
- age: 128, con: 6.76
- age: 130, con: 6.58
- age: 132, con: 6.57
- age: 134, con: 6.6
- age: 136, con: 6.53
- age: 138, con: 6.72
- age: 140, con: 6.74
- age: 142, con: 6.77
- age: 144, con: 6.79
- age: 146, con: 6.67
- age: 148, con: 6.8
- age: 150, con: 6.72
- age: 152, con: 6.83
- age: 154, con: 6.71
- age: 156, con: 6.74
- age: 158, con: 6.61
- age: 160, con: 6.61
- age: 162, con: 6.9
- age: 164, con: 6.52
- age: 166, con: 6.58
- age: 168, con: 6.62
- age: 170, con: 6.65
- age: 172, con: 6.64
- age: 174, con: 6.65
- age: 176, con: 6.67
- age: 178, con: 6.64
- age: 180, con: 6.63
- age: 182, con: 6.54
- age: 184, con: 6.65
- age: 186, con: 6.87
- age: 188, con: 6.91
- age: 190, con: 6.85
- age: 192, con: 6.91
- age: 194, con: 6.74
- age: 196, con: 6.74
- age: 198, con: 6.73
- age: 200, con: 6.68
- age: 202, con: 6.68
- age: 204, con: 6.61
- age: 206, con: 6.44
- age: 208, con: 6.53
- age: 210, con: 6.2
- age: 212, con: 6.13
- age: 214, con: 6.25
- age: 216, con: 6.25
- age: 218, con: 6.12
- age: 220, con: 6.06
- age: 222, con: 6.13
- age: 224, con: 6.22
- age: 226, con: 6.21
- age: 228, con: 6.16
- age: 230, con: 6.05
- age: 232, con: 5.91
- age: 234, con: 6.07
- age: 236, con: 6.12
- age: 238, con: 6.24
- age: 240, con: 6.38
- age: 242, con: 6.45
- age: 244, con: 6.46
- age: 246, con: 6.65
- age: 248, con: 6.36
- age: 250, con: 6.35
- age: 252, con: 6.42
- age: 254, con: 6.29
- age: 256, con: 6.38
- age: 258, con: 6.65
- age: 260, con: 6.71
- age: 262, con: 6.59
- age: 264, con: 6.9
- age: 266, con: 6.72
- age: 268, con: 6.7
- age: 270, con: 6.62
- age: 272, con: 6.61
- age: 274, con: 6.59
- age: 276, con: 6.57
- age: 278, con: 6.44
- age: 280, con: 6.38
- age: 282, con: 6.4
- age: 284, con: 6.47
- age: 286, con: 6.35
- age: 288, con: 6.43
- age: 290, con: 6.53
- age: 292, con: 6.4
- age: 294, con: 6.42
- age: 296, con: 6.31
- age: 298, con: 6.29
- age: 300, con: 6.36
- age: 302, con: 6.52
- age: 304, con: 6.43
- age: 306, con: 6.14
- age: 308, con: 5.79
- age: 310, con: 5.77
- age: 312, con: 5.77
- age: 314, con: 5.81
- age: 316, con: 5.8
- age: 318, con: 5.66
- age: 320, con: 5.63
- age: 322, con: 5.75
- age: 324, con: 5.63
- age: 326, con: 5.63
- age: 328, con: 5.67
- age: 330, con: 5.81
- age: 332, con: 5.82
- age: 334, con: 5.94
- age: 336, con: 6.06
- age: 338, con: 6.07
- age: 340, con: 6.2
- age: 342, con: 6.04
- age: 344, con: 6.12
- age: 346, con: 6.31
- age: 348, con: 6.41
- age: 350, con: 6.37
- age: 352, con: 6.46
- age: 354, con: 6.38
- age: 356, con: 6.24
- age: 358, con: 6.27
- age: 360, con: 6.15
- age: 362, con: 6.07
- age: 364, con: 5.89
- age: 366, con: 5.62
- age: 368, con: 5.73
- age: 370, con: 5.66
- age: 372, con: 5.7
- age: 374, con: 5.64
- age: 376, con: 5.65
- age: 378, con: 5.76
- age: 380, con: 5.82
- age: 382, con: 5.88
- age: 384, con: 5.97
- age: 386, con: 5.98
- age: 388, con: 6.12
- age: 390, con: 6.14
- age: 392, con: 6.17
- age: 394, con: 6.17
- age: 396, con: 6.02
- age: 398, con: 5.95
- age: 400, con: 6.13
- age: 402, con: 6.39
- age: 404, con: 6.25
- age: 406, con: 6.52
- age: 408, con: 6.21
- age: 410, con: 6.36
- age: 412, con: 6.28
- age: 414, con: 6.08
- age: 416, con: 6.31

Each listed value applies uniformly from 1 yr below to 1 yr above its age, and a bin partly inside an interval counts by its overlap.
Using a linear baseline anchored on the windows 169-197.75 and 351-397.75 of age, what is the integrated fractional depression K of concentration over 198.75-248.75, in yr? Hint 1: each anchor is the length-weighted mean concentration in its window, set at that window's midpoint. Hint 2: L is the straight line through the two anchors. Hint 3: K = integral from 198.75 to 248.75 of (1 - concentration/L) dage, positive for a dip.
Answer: 2.0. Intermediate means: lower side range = 6.72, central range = 6.3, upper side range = 5.98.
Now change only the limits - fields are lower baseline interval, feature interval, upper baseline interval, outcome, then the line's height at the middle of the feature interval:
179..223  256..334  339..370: 0.7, 6.29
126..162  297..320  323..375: 0.5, 6.13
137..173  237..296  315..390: -2.1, 6.27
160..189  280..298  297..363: -0.6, 6.21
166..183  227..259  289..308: 0.8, 6.47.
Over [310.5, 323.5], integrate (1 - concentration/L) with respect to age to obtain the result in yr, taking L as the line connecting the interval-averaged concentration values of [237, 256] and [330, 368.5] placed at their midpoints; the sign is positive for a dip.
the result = 0.98 yr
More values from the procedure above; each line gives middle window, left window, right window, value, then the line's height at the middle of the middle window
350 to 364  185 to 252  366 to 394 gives -0.7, 5.94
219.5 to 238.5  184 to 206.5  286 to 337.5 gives 1.2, 6.54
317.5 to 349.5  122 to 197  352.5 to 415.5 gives 1.3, 6.19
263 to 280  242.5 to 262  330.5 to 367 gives -0.6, 6.41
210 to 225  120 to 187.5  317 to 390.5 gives 0.7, 6.45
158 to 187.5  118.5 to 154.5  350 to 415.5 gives -0.2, 6.62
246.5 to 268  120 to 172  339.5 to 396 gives -0.6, 6.36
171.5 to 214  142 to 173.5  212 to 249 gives -1.1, 6.47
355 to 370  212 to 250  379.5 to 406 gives 0.4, 6.12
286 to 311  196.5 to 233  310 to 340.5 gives -1.5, 5.93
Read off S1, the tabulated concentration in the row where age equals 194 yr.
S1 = 6.74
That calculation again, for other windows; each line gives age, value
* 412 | 6.28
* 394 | 6.17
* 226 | 6.21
